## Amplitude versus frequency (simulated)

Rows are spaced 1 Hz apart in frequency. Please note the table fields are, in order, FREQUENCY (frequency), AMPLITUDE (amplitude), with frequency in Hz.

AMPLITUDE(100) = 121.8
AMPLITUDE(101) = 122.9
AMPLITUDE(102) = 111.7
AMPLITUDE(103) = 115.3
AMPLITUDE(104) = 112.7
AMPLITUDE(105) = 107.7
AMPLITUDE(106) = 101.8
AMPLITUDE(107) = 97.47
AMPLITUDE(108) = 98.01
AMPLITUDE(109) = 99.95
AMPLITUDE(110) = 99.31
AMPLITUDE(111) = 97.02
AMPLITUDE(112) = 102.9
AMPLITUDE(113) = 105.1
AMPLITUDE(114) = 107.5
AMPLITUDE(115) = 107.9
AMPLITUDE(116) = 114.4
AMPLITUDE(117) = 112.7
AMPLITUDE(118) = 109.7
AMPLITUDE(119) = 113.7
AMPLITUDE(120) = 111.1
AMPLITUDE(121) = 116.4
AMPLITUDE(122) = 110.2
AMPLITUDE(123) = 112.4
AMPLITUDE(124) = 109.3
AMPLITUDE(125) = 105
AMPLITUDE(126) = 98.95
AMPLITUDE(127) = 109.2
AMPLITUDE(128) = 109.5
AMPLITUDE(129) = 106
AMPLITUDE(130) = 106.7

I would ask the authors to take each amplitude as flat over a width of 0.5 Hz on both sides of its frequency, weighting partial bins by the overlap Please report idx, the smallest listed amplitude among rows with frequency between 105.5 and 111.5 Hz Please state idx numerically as 97.02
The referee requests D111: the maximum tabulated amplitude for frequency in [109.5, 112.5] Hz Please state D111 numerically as 102.9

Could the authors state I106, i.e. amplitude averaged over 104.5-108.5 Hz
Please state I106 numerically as 101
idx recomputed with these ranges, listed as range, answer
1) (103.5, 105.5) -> 107.7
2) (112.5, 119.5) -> 105.1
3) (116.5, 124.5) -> 109.3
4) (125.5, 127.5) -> 98.95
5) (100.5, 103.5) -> 111.7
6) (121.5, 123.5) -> 110.2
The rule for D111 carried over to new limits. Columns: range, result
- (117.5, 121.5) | 116.4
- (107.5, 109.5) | 99.95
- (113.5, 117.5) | 114.4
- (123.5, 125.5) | 109.3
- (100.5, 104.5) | 122.9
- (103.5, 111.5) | 112.7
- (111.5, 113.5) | 105.1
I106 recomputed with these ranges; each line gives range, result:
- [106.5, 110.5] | 98.7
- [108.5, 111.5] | 98.8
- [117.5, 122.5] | 112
